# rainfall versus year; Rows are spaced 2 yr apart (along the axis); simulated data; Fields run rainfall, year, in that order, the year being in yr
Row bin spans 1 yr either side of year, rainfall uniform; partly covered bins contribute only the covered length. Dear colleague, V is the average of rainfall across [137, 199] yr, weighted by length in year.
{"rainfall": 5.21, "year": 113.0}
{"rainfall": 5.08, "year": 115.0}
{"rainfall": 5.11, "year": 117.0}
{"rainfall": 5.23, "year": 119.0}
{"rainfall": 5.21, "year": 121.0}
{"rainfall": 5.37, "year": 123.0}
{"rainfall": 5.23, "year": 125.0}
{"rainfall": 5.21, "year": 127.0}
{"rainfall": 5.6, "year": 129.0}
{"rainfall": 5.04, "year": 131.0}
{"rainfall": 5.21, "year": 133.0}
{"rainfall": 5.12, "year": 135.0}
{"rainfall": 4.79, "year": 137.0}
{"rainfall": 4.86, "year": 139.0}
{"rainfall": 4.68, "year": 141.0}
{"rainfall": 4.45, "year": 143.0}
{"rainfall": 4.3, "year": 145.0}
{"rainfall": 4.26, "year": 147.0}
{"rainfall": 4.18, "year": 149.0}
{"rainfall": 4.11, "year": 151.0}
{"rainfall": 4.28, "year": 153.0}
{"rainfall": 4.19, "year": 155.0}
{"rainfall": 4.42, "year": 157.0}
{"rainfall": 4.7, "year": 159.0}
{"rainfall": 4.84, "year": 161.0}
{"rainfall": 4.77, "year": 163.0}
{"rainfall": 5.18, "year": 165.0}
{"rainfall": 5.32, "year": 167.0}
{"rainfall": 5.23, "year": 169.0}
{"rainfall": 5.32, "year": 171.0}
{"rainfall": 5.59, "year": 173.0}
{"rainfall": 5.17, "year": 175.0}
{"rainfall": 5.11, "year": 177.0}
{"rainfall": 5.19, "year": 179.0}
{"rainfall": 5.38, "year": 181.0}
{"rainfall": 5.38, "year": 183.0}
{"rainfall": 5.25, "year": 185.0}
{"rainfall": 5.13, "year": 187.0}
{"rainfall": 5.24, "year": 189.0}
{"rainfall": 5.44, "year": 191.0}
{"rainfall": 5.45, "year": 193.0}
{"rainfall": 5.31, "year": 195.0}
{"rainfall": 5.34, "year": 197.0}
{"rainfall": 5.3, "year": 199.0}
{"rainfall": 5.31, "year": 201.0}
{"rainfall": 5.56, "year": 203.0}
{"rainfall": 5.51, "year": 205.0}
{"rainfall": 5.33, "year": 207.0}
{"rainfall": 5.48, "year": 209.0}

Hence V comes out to 4.94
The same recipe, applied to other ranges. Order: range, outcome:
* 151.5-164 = 4.52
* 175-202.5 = 5.29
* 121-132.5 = 5.28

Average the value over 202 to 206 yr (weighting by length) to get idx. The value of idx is 5.54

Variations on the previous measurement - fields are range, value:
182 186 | 5.31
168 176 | 5.33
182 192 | 5.29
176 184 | 5.27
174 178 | 5.14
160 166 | 4.93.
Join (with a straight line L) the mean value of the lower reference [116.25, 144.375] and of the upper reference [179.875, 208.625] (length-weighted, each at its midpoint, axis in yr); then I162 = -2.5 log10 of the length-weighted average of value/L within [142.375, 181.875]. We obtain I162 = 0.09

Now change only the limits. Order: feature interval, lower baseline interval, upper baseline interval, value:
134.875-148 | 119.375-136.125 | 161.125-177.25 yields 0.14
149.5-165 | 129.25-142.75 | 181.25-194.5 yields 0.14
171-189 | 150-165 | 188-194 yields -0.04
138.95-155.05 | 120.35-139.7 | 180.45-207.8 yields 0.20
